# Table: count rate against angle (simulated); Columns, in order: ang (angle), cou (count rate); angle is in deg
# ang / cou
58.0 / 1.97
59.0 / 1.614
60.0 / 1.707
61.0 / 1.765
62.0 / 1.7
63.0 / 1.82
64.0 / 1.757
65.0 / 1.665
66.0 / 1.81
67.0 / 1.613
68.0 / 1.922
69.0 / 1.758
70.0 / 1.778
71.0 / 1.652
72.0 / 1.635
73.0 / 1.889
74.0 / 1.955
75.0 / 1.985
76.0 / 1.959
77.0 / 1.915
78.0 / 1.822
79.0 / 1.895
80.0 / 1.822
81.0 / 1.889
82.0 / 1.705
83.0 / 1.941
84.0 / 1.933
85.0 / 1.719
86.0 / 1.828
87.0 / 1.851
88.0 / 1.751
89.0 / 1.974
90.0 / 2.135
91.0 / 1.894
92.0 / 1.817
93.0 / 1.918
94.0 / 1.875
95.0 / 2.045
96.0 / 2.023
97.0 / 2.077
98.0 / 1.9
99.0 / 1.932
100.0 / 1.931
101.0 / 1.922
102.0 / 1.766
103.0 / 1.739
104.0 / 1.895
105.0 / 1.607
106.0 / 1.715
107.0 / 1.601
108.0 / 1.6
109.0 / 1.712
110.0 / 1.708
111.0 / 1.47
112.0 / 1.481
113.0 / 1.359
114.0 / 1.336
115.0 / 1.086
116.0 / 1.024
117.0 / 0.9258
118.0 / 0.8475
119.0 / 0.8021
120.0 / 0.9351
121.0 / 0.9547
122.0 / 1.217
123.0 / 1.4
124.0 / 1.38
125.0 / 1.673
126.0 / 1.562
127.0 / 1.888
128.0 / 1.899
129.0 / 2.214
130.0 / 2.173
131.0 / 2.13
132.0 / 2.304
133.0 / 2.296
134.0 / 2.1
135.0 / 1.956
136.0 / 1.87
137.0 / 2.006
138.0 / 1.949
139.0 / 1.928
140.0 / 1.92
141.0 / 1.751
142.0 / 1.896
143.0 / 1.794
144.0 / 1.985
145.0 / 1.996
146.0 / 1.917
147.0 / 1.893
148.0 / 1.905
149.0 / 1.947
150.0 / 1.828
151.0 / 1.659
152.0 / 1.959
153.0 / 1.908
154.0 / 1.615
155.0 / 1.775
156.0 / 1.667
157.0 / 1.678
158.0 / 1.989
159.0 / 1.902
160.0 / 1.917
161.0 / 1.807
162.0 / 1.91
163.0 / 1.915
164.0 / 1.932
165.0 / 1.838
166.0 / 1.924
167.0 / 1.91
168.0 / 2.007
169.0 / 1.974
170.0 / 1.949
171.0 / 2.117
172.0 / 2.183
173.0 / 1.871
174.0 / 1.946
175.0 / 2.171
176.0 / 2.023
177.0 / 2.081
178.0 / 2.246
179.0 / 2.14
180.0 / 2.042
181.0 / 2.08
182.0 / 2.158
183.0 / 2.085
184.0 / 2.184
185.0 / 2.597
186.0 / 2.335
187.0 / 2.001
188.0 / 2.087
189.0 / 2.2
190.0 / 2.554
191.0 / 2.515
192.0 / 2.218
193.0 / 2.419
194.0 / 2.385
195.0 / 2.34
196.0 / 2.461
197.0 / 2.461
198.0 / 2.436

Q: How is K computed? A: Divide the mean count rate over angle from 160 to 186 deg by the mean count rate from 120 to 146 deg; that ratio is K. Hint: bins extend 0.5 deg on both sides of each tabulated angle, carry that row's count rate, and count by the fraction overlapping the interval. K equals 1.12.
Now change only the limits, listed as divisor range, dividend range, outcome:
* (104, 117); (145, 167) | 1.26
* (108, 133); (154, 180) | 1.30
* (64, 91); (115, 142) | 0.90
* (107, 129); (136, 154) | 1.38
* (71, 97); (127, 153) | 1.04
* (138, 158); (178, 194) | 1.21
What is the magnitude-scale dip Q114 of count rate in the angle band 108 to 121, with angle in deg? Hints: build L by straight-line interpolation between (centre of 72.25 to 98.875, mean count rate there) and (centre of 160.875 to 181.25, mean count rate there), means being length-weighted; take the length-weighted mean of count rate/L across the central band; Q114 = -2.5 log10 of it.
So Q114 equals 0.49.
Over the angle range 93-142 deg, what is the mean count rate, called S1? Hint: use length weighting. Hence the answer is 1.69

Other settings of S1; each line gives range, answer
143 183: 1.94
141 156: 1.85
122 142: 1.9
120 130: 1.57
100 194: 1.85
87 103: 1.92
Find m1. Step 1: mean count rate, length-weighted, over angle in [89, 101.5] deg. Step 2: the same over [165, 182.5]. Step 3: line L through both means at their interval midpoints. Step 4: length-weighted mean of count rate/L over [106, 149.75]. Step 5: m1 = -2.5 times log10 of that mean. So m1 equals 0.19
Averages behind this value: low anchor 1.96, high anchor 2.04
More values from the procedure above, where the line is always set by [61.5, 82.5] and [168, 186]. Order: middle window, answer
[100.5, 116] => 0.21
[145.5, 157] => 0.12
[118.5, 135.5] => 0.16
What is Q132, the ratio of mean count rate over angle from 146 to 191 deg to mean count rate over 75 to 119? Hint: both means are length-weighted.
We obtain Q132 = 1.16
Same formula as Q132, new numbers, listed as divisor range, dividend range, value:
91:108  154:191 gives 1.10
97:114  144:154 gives 1.10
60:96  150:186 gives 1.08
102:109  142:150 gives 1.13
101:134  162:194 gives 1.35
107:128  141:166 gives 1.39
